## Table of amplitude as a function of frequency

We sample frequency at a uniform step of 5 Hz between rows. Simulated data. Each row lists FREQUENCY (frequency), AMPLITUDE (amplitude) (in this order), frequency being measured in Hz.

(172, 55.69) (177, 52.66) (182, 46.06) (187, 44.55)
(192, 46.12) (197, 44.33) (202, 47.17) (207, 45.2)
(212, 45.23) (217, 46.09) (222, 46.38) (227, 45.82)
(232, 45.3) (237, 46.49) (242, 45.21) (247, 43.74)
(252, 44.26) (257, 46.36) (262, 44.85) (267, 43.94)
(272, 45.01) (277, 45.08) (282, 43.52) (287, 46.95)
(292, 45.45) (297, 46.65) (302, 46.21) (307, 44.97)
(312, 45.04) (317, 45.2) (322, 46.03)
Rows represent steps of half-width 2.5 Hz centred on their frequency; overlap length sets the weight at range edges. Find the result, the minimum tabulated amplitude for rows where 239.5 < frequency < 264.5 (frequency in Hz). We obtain 43.74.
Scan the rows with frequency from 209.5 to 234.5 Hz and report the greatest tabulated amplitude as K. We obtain 46.38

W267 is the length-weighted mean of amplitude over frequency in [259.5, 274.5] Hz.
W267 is 44.6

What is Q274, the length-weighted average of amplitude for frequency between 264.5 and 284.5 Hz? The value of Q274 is 44.4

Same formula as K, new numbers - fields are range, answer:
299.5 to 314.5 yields 46.21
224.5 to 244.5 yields 46.49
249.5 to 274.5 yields 46.36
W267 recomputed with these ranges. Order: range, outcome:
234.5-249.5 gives 45.1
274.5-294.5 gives 45.2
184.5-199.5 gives 45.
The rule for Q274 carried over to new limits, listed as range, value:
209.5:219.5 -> 45.7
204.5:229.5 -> 45.7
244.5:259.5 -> 44.8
